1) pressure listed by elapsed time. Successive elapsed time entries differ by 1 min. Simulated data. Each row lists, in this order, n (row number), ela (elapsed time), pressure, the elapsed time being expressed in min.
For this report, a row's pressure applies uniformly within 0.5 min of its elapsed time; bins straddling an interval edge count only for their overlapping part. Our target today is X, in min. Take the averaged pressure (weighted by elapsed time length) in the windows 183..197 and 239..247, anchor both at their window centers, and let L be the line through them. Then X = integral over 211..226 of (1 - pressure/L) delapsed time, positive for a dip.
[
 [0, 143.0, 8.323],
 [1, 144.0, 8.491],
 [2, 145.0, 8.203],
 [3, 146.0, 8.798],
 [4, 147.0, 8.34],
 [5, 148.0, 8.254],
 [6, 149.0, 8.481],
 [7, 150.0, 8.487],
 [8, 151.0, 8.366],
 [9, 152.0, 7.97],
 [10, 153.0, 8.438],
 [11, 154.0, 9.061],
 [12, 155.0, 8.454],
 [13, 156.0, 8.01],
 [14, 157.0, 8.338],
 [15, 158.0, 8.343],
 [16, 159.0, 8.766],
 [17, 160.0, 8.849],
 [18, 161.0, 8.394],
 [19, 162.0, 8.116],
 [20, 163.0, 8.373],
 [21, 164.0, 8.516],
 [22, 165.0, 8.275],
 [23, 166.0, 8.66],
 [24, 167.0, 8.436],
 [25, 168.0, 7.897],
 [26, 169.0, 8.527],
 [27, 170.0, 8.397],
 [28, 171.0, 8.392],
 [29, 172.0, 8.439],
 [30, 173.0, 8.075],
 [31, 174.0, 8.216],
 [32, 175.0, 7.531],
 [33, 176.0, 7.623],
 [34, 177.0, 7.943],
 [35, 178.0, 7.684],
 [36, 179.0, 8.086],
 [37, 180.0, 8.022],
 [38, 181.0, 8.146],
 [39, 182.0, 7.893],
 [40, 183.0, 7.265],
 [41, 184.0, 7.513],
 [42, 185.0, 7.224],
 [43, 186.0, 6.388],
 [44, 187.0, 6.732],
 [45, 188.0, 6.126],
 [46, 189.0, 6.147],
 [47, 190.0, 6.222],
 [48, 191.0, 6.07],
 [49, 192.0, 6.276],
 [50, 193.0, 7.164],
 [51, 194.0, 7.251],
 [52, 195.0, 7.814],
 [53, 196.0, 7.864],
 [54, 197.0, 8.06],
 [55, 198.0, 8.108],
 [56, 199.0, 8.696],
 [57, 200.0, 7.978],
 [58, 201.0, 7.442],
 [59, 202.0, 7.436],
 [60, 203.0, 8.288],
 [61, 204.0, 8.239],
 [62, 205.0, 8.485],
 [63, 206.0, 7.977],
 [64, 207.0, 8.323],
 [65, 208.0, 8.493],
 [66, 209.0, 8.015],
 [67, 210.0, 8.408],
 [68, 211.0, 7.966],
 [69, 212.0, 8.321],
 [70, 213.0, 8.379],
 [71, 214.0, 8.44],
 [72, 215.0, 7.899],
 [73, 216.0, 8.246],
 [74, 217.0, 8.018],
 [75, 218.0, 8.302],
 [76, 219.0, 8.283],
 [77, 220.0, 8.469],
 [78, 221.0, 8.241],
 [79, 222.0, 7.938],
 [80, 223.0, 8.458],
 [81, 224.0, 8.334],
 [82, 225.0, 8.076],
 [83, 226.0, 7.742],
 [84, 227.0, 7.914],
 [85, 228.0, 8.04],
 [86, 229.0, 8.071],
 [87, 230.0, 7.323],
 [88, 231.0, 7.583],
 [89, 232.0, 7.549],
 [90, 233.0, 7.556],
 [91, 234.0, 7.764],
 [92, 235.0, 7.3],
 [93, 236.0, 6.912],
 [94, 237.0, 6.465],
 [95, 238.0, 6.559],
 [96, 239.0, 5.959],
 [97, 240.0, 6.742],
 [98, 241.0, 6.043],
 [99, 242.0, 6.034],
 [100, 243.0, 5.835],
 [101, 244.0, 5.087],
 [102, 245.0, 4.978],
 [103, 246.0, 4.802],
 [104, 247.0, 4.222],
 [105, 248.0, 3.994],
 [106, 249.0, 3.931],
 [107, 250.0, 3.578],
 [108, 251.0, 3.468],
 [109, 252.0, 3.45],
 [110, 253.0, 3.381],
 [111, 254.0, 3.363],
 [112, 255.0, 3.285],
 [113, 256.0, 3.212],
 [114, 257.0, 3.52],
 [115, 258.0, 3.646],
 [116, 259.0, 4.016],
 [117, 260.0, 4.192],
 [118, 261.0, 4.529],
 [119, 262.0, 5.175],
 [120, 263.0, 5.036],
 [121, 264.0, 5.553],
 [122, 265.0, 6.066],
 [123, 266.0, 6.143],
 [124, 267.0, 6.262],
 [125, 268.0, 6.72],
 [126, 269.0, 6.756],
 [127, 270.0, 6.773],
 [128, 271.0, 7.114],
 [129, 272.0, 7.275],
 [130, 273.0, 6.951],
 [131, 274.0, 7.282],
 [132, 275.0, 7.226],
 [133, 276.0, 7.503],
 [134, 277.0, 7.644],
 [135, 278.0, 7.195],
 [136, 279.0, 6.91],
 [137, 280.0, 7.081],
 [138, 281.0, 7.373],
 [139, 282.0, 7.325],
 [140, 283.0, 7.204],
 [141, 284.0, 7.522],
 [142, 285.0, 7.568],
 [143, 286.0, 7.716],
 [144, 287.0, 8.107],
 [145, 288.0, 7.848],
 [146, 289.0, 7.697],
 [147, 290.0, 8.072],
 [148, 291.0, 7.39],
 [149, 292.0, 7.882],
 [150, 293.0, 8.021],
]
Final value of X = -4.9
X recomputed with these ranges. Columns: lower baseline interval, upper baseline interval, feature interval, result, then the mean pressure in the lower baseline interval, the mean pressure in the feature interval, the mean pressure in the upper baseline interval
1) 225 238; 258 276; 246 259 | 5.85 min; 7.5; 3.65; 6.04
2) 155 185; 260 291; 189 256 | 5.36 min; 8.15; 6.95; 6.88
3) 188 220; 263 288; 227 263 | 9.75 min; 7.81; 5.39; 7.03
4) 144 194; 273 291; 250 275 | 7.94 min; 7.92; 5.14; 7.47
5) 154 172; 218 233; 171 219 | 2.67 min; 8.42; 7.74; 8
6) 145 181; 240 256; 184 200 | -0.40 min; 8.3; 7.12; 4.4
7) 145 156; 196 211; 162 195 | 2.61 min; 8.43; 7.62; 8.12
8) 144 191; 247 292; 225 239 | -1.47 min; 7.99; 7.41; 5.96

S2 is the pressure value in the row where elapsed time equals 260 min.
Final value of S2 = 4.192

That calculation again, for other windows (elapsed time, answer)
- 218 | 8.302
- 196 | 7.864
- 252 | 3.45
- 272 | 7.275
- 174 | 8.216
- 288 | 7.848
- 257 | 3.52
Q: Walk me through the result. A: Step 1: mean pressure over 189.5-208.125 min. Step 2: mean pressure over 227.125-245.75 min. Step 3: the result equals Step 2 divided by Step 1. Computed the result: 0.9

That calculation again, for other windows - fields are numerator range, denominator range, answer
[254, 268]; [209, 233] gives 0.58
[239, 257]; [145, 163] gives 0.53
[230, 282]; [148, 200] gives 0.73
